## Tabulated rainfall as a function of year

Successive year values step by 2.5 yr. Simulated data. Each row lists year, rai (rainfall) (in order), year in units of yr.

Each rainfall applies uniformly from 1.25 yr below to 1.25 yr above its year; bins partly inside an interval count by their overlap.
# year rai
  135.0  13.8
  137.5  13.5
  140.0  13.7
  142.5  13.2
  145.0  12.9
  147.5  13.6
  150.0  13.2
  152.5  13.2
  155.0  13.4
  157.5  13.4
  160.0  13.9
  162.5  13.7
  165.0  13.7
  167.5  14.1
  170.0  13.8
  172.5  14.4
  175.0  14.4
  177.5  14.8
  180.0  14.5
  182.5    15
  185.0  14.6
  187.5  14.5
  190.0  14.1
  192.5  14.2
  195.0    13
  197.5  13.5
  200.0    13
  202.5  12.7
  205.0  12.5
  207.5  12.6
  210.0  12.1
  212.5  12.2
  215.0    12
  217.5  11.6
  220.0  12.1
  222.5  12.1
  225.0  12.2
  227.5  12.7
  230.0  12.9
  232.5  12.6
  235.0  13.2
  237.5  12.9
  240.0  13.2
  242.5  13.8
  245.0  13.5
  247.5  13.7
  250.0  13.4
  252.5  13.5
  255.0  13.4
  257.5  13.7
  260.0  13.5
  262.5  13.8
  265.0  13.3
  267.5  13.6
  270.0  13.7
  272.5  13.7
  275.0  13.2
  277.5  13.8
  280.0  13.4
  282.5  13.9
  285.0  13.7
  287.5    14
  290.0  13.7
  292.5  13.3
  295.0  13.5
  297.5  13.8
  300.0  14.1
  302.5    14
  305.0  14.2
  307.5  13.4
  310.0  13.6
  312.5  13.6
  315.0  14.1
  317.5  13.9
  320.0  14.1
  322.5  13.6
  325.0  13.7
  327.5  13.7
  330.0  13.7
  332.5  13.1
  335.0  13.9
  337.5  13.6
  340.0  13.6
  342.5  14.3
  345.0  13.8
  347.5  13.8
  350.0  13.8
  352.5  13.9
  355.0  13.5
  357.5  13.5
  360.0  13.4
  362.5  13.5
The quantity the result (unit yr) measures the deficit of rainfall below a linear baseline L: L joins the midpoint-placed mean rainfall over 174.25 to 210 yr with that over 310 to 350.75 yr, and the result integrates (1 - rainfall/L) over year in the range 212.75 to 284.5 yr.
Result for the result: 3.1 yr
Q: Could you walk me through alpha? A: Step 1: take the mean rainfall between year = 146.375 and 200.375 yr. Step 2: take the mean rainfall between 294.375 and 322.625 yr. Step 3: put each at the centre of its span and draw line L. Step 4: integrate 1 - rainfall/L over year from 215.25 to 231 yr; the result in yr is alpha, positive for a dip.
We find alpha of 1.9 yr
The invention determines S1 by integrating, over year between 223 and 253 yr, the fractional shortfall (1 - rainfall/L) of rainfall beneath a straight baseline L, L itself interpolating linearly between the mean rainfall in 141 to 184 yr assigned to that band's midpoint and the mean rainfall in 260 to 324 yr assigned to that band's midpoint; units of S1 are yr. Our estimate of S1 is 1.5 yr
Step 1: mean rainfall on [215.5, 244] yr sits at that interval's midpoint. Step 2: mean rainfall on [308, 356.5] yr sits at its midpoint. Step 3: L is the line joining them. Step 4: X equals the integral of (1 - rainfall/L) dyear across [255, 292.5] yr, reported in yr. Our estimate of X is -1.43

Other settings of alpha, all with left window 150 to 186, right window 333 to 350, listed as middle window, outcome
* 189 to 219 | 2.6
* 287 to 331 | 0.2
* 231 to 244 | 0.7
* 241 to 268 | 0.7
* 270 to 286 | 0.3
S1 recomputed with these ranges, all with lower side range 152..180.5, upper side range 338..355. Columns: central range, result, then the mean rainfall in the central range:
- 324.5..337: 0.20 yr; 13.6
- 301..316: 0.04 yr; 13.8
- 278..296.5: 0.29 yr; 13.7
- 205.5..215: 1.12 yr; 12.3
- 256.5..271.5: 0.30 yr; 13.6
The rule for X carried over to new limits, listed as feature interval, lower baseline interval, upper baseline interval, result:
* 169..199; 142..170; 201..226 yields -3.1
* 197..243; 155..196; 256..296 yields 4.3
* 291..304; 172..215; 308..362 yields -0.1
